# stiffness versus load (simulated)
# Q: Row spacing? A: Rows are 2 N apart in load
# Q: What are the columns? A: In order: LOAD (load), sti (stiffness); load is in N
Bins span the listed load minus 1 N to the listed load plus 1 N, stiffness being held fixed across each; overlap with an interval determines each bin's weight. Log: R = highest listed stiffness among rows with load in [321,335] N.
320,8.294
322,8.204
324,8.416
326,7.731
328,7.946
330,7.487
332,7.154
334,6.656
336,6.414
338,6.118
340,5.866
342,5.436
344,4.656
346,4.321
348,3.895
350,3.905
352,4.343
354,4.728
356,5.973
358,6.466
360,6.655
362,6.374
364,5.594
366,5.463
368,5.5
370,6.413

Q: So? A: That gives 8.416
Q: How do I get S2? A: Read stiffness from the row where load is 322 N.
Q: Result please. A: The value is 8.204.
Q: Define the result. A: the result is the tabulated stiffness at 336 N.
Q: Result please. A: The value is 6.414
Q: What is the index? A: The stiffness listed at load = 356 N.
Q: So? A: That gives 5.973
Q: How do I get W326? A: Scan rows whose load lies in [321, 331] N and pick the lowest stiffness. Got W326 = 7.487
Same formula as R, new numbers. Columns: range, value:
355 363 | 6.655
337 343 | 6.118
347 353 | 4.343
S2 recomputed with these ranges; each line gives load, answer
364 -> 5.594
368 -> 5.5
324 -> 8.416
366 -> 5.463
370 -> 6.413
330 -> 7.487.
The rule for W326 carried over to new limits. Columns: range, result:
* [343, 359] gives 3.895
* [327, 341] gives 5.866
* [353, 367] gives 4.728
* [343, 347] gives 4.321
